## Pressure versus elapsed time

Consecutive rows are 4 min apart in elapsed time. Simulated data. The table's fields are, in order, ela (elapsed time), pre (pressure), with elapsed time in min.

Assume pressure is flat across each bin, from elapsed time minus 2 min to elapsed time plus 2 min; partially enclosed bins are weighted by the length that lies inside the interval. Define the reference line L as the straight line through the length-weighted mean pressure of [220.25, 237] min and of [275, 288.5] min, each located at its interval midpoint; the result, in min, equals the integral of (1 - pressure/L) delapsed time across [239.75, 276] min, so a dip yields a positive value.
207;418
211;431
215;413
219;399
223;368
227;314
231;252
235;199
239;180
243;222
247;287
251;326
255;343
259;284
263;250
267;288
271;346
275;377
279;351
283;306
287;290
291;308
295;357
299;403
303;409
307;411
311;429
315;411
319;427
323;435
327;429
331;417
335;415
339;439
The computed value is 1.6 min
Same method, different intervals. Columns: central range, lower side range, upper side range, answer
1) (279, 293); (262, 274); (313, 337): 1.4 min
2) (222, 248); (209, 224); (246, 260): 7.6 min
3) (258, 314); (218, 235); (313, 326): 5.9 min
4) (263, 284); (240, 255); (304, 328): 0.5 min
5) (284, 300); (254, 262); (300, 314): 2.0 min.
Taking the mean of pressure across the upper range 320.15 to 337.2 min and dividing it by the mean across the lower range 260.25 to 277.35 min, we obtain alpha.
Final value 1.3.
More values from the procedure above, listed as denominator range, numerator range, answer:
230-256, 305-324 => 1.65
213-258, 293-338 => 1.38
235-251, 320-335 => 1.79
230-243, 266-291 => 1.56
